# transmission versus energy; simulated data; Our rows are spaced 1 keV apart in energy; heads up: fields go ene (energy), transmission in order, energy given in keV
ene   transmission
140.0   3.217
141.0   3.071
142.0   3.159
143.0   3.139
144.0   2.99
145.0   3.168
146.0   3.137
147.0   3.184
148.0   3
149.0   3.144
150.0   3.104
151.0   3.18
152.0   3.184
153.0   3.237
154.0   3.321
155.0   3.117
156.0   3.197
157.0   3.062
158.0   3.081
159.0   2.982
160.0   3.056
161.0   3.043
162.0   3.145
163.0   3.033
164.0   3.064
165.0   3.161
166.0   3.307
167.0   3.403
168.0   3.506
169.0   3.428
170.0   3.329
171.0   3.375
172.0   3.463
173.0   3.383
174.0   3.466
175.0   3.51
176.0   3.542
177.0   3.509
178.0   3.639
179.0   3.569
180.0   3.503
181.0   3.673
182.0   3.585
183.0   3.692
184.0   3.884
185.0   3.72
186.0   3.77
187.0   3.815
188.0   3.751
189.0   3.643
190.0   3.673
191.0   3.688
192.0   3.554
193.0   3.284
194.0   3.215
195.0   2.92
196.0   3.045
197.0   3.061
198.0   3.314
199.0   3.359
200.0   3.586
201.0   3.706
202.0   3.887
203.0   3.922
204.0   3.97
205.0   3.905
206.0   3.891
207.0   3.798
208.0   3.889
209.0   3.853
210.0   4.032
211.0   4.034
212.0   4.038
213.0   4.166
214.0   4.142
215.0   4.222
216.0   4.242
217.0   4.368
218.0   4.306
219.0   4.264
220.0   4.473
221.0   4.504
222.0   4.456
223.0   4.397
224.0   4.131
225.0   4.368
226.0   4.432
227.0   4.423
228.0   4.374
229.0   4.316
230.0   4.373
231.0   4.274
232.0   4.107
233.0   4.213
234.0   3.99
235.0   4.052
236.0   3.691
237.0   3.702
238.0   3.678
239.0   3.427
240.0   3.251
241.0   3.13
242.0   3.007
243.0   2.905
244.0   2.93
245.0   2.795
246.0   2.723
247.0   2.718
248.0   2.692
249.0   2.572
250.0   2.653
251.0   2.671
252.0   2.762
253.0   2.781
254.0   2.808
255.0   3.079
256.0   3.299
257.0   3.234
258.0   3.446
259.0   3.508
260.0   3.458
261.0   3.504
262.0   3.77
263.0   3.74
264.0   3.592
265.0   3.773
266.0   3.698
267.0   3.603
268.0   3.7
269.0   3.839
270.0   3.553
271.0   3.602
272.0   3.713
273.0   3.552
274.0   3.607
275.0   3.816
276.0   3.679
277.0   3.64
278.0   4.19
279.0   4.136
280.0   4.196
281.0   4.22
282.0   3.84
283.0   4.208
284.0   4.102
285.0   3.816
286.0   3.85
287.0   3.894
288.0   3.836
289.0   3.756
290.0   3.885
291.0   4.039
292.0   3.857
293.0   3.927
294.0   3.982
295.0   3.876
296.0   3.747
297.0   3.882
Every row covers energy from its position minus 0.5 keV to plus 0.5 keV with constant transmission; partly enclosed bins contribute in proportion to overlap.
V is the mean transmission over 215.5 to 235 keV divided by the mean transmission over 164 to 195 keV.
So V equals 1.2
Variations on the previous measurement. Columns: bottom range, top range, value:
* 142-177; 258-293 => 1.18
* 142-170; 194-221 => 1.22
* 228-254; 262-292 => 1.14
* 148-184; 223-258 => 1.05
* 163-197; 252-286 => 1.05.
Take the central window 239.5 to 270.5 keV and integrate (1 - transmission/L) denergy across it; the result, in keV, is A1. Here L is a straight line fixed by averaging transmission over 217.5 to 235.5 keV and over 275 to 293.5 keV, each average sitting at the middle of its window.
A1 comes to 6.9 keV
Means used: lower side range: 4.3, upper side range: 3.94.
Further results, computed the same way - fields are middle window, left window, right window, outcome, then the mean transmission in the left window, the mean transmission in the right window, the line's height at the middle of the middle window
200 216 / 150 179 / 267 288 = -2.11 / 3.28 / 3.85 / 3.5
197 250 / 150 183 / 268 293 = -3.31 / 3.32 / 3.87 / 3.59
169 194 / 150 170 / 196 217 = -0.60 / 3.19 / 3.84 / 3.49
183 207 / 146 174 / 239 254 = -4.20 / 3.21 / 2.85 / 3.06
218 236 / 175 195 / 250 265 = -4.69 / 3.6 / 3.26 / 3.4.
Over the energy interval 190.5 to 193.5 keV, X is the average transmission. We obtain 3.51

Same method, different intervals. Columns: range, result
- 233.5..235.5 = 4.02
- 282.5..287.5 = 3.97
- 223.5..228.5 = 4.35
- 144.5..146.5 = 3.15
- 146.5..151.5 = 3.12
